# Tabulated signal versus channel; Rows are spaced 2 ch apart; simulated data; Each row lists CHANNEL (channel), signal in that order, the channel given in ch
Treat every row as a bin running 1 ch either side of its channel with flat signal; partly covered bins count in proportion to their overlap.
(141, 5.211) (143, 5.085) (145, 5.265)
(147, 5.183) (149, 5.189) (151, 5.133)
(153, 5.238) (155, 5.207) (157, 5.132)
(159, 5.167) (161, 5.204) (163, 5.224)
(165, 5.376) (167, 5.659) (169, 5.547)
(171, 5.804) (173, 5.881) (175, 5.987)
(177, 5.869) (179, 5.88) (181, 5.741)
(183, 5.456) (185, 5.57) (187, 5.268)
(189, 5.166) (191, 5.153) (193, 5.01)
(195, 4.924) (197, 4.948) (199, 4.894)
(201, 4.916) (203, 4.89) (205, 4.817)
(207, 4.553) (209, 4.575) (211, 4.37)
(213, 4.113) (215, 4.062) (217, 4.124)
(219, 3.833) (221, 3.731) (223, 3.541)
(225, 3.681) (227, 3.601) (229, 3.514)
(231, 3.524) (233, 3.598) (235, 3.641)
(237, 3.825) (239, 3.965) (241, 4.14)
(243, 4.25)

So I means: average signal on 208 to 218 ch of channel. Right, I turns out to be 4.25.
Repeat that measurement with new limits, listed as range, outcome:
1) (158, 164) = 5.2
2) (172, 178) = 5.91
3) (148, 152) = 5.16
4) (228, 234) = 3.55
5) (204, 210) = 4.65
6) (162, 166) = 5.3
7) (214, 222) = 3.94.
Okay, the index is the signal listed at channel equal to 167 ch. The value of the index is 5.659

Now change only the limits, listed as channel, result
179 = 5.88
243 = 4.25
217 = 4.124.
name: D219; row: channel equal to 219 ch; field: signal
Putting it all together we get 3.833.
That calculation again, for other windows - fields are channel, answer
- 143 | 5.085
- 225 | 3.681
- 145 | 5.265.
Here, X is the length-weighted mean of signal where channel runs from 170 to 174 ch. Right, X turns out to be 5.84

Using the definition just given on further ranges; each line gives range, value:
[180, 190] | 5.44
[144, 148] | 5.22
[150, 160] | 5.18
